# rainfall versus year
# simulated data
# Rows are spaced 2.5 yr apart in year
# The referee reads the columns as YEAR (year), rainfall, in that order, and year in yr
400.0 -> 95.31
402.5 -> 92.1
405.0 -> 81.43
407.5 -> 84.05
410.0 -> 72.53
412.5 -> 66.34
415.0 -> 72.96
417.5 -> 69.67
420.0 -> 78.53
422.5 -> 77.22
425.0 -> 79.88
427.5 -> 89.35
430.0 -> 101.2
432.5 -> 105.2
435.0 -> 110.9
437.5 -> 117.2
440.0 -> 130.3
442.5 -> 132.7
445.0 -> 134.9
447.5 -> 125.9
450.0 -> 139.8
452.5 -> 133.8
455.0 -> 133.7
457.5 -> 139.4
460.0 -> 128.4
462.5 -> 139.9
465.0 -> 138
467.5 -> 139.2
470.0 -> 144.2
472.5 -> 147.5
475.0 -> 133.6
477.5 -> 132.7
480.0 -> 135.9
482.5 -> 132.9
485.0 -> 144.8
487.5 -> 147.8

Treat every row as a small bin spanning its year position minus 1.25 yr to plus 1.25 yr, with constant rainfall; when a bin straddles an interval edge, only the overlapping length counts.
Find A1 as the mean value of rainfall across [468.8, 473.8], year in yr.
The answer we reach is 146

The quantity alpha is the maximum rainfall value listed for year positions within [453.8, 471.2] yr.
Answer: 144.2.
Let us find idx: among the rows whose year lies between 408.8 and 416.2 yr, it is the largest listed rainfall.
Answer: 72.96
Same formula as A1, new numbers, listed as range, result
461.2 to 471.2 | 140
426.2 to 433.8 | 98.5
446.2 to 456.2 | 133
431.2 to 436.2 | 108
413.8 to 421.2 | 73.7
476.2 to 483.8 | 134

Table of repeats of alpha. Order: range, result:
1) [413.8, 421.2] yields 78.53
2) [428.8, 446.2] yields 134.9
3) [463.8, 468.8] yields 139.2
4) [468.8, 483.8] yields 147.5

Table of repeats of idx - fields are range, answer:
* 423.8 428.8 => 89.35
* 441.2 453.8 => 139.8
